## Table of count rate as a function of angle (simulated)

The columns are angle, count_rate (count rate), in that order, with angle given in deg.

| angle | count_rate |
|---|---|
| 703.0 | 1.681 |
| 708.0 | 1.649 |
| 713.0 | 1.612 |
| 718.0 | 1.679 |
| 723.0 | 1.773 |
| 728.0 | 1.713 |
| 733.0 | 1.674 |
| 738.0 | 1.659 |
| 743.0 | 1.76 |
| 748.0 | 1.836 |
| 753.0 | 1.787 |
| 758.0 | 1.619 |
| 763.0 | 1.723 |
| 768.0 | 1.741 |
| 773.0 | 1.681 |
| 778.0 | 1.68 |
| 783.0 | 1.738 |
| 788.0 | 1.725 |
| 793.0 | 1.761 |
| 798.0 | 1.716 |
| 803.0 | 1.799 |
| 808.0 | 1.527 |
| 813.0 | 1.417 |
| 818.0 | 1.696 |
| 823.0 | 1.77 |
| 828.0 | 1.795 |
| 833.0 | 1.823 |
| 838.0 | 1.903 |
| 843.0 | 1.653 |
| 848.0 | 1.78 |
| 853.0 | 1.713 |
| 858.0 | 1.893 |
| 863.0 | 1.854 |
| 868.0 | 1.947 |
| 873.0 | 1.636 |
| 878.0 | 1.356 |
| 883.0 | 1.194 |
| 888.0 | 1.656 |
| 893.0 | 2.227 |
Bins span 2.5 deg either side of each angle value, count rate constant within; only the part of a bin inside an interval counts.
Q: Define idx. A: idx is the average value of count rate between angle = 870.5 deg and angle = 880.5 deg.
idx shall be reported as 1.5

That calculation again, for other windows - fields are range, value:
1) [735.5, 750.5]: 1.75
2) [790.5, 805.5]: 1.76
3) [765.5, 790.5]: 1.71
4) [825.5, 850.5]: 1.79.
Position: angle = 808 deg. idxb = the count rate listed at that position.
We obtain 1.527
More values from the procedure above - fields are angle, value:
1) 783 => 1.738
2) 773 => 1.681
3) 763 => 1.723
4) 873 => 1.636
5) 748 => 1.836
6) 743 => 1.76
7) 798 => 1.716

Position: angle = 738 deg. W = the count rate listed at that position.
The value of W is 1.659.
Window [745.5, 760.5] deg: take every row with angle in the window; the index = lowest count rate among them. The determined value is 1.619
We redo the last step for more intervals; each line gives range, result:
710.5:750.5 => 1.612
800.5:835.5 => 1.417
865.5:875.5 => 1.636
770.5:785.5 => 1.68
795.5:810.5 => 1.527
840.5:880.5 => 1.356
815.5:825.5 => 1.696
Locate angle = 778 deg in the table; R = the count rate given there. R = 1.68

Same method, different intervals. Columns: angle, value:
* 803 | 1.799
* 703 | 1.681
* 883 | 1.194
